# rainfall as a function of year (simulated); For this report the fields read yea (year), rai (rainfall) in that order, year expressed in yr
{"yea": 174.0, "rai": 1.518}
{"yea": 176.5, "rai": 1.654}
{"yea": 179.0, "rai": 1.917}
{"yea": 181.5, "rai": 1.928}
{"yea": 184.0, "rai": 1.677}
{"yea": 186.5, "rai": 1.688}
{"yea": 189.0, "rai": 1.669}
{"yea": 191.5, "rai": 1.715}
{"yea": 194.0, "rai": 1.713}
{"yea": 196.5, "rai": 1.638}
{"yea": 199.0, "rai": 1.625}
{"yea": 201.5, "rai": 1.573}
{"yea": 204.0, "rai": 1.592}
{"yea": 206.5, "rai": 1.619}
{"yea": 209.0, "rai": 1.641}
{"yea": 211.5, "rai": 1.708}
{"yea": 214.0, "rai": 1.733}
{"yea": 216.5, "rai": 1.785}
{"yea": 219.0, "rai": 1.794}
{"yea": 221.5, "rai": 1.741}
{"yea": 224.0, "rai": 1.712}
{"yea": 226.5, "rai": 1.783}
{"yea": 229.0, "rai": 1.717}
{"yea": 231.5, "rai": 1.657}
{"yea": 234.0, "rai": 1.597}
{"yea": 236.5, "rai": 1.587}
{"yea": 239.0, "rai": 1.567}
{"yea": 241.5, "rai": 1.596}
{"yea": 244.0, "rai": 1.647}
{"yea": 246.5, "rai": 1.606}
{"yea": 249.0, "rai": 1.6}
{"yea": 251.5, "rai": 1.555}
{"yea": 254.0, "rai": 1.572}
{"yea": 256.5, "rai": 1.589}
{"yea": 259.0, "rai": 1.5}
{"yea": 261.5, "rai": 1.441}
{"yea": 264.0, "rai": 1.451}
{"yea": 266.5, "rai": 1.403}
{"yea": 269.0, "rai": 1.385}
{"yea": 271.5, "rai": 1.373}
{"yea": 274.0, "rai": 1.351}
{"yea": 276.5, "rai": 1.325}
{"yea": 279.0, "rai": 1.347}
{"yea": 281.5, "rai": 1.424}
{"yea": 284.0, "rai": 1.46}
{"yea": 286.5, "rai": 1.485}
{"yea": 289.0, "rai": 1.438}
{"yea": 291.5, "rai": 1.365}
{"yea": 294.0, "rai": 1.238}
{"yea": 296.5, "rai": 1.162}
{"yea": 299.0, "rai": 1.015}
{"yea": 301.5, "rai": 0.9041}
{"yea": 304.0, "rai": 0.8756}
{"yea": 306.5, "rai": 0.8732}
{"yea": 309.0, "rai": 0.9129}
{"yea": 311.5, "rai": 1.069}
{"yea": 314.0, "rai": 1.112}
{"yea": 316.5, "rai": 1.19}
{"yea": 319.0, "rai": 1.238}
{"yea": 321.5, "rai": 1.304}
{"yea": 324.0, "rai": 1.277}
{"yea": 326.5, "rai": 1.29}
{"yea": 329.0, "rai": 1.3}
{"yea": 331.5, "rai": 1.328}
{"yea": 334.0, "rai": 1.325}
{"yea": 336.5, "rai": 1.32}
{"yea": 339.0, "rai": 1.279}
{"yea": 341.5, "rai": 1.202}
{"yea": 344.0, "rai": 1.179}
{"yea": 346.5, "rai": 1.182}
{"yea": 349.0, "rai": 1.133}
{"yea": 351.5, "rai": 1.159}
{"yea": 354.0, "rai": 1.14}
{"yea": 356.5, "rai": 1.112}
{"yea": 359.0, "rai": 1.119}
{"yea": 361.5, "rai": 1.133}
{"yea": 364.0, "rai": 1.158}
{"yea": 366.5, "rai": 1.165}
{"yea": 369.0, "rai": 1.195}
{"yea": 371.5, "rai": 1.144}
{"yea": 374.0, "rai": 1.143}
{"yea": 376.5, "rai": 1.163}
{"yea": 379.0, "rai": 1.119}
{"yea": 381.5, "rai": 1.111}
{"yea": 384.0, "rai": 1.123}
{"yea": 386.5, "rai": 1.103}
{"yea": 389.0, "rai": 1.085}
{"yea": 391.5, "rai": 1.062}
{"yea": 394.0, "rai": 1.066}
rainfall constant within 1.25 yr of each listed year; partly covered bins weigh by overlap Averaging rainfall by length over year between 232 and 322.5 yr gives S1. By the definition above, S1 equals 1.35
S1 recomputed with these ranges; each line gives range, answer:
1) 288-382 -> 1.17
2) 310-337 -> 1.25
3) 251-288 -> 1.44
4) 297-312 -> 0.946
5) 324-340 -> 1.31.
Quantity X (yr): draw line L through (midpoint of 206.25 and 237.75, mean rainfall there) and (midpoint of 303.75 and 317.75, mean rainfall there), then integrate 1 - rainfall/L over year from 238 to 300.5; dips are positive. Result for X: -4.7 yr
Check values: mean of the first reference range 1.7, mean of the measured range 1.43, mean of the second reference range 1.01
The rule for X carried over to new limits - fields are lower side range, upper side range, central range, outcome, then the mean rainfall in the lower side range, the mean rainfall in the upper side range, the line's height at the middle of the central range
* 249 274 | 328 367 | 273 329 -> 5.7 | 1.47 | 1.2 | 1.35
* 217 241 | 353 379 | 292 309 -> 4.7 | 1.68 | 1.15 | 1.4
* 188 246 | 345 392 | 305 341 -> 2.6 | 1.67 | 1.14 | 1.3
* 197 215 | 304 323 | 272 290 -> -2.1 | 1.64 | 1.09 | 1.25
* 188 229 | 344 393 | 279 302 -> 1.9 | 1.69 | 1.13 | 1.41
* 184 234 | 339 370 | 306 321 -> 2.5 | 1.69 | 1.16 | 1.31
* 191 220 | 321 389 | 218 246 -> -1.4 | 1.68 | 1.19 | 1.59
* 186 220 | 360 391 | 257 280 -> 1.1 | 1.68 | 1.13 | 1.47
